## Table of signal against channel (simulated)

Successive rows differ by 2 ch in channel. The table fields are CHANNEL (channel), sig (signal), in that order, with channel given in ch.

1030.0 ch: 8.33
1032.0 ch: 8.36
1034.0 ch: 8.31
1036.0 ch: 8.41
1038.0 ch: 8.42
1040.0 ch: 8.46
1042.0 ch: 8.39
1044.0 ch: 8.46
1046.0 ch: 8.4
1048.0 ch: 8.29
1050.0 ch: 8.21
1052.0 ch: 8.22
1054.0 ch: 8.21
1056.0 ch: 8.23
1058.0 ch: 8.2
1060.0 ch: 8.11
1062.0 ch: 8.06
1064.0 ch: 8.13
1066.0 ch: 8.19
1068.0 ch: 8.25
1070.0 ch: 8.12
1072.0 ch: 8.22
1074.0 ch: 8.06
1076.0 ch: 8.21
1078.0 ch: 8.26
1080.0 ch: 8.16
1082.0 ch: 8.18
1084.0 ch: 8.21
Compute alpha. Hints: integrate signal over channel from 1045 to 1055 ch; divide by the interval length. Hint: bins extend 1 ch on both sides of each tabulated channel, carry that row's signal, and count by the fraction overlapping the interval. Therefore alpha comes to 8.27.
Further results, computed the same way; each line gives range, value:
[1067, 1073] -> 8.2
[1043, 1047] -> 8.43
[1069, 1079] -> 8.17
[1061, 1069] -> 8.16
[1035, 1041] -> 8.43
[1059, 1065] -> 8.1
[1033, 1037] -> 8.36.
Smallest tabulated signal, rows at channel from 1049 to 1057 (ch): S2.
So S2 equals 8.21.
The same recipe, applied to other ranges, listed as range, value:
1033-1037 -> 8.31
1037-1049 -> 8.29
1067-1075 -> 8.06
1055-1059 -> 8.2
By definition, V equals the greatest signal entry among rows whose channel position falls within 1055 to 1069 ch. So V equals 8.25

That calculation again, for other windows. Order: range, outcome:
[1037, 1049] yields 8.46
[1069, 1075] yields 8.22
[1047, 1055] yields 8.29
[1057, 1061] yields 8.2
